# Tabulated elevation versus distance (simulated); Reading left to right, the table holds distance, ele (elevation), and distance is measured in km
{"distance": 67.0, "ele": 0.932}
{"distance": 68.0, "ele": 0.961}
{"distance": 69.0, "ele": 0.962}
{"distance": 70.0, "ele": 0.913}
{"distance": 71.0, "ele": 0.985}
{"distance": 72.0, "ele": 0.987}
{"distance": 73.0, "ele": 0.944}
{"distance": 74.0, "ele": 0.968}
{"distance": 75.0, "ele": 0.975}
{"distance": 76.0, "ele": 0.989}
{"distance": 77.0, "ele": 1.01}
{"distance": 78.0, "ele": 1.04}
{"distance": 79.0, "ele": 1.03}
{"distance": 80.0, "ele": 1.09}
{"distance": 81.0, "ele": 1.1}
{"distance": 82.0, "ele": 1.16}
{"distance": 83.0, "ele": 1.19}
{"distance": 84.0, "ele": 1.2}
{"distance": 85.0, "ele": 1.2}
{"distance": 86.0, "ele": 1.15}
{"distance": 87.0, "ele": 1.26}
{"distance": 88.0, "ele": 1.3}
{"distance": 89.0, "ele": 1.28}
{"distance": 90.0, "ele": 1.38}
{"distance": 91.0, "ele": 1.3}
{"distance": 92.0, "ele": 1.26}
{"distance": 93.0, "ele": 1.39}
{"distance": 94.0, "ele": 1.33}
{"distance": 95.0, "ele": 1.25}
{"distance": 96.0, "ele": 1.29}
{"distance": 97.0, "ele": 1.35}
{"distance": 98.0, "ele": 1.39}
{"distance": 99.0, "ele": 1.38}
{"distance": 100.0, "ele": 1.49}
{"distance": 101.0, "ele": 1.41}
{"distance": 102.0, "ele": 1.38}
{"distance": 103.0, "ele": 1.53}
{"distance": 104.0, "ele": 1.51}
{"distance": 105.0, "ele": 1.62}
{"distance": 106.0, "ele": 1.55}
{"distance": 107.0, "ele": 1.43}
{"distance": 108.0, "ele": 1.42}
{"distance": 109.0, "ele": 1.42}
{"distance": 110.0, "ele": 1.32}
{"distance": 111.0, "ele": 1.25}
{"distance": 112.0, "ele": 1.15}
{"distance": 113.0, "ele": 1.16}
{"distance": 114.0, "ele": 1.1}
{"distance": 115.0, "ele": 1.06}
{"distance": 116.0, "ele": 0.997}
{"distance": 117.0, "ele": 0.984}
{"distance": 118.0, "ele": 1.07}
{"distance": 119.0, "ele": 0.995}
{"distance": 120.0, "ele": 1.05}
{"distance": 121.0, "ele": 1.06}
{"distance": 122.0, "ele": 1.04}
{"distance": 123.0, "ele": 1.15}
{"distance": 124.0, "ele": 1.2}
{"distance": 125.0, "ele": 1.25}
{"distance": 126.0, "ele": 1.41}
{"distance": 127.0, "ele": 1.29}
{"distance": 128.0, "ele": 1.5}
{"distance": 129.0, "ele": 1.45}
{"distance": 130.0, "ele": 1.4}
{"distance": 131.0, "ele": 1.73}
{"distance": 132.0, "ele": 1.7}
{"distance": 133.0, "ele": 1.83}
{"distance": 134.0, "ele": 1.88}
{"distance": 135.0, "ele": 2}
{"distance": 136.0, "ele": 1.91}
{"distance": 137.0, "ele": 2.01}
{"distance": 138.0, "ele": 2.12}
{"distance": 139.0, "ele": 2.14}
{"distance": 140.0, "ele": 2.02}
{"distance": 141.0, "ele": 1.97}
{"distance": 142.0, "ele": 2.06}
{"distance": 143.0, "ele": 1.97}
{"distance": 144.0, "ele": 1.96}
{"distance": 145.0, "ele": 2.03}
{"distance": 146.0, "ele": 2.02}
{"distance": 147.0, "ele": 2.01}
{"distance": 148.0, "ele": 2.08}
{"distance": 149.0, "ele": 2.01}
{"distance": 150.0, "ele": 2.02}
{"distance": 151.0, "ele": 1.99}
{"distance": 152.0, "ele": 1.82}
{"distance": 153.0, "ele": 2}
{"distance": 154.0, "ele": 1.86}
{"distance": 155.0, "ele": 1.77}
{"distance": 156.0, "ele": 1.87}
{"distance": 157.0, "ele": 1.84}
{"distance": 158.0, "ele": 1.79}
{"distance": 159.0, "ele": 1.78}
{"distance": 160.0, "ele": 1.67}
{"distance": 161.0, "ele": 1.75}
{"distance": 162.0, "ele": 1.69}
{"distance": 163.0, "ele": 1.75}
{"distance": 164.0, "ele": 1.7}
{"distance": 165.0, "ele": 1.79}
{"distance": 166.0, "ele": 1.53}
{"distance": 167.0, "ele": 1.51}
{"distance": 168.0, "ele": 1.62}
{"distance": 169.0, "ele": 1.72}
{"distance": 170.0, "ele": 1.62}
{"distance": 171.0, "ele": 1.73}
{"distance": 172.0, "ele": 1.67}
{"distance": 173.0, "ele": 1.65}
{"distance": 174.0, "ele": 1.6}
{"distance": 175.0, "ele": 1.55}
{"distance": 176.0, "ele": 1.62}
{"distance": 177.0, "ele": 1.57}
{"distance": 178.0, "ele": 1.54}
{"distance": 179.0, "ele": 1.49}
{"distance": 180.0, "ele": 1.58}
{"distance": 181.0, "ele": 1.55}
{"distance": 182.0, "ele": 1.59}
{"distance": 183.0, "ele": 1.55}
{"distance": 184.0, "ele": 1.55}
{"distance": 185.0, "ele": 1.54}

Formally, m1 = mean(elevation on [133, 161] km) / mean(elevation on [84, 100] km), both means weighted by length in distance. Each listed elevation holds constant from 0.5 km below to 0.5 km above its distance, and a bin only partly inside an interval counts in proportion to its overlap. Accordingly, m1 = 1.49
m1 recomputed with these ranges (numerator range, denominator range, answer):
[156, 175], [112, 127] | 1.51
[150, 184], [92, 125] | 1.33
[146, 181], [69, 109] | 1.40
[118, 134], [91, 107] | 0.96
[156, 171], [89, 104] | 1.25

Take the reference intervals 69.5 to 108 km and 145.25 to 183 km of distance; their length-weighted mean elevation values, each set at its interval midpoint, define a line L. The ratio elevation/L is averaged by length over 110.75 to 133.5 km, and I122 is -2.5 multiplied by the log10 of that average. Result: 0.17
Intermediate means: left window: 1.24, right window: 1.74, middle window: 1.25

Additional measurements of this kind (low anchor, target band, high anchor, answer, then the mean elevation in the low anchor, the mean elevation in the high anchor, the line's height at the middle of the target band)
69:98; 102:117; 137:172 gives 0.07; 1.16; 1.86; 1.41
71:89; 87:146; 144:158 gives 0.05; 1.1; 1.94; 1.53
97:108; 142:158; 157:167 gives -0.17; 1.46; 1.71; 1.66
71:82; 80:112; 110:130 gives -0.22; 1.02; 1.18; 1.09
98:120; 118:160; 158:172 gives -0.14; 1.29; 1.69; 1.5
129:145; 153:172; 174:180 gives -0.03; 1.9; 1.56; 1.68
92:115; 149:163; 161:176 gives -0.15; 1.36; 1.65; 1.6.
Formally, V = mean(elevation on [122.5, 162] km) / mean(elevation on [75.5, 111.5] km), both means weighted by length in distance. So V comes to 1.4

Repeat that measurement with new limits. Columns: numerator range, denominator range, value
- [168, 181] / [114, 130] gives 1.37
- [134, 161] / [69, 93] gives 1.74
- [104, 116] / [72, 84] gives 1.25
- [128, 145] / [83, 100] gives 1.45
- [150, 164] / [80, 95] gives 1.46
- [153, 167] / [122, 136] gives 1.15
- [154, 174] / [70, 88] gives 1.59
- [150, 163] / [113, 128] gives 1.61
